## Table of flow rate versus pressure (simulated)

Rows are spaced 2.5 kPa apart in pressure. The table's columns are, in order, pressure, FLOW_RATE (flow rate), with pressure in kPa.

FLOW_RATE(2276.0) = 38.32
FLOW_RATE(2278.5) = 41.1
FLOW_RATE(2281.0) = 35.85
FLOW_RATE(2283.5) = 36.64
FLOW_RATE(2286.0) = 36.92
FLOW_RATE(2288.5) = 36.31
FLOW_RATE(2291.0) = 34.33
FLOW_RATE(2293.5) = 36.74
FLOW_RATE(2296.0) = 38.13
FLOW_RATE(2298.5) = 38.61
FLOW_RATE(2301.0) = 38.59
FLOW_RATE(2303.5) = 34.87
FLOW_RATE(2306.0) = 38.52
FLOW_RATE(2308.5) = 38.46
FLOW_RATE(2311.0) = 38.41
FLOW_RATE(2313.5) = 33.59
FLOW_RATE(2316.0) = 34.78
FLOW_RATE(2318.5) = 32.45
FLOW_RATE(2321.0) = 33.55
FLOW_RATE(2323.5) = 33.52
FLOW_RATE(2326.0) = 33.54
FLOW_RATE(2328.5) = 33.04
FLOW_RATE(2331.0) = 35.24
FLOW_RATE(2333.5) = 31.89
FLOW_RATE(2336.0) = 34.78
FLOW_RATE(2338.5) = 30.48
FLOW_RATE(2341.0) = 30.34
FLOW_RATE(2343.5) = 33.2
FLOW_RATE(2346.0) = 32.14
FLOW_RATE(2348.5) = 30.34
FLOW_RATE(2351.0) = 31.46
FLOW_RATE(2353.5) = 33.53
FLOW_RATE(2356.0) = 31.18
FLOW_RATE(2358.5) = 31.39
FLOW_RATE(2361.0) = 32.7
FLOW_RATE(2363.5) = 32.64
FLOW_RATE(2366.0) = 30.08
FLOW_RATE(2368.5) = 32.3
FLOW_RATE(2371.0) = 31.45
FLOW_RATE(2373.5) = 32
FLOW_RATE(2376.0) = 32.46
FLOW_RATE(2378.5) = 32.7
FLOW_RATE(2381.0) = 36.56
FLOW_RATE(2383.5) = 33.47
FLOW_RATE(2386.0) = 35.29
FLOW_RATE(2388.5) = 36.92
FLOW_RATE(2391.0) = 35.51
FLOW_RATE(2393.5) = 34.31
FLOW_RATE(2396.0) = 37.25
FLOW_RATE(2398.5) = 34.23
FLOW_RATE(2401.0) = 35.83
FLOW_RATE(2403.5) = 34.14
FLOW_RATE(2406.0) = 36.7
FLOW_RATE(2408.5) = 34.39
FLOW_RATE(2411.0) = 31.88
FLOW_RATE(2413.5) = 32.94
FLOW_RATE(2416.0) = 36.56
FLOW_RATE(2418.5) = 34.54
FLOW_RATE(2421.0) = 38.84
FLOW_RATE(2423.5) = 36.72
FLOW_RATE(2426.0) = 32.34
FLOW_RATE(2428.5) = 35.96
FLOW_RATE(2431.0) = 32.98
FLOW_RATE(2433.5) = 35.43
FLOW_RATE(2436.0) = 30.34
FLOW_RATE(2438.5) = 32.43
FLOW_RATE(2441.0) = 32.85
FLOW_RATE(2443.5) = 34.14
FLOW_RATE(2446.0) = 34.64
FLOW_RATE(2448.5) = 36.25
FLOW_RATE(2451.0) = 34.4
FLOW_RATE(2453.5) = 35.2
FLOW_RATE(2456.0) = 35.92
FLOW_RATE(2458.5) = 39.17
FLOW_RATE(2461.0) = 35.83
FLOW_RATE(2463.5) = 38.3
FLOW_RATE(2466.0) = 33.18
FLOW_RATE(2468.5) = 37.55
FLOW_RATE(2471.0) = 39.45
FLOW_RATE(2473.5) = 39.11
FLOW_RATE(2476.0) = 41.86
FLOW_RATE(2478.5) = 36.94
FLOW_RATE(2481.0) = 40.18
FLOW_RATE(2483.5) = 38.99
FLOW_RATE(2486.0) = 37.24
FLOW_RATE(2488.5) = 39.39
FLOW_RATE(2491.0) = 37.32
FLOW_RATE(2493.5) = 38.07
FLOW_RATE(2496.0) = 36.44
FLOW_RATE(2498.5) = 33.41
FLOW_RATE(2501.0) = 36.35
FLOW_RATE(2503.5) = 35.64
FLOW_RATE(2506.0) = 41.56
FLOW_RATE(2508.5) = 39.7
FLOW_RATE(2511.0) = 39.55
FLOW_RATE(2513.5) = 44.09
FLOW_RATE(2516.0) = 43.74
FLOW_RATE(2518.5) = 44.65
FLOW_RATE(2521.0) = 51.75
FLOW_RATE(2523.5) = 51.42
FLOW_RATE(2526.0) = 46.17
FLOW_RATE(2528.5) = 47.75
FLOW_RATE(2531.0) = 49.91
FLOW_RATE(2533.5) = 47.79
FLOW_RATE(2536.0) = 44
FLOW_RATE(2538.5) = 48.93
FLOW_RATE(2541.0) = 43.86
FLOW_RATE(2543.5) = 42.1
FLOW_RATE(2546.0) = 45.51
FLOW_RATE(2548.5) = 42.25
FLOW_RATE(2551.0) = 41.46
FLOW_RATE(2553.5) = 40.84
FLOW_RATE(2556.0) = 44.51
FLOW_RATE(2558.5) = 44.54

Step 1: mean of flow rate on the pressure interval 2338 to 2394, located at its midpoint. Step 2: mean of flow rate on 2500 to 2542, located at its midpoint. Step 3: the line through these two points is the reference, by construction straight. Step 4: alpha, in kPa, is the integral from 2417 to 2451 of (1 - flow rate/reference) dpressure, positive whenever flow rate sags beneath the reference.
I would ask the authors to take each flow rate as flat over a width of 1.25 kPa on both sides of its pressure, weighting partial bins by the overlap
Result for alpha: 3.1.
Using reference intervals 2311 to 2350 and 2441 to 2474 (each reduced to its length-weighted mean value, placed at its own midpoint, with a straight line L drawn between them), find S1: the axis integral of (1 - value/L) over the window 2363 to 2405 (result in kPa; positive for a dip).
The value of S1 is 0.5 kPa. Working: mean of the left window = 33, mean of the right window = 36.2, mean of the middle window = 34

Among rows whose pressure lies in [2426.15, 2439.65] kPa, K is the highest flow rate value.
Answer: 35.96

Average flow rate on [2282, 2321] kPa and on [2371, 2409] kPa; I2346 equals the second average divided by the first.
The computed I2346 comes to 0.95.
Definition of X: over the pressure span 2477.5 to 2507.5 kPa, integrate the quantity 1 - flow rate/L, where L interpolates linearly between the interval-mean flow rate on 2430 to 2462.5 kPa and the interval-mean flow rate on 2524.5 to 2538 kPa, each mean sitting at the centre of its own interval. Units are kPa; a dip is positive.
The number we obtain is 2.8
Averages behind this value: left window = 34.6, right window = 47.3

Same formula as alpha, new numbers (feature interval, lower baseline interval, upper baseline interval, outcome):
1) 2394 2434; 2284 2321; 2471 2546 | 4.47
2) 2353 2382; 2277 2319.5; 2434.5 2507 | 3.43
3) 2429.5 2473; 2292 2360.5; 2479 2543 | 4.83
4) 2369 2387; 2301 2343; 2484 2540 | 1.66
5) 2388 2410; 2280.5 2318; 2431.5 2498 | 0.70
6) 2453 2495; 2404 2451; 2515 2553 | 1.66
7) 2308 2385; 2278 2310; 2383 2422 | 6.95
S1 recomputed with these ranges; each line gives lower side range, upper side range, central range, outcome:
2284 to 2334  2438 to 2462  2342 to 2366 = 2.4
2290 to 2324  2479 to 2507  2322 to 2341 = 1.7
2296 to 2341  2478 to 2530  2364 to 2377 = 1.8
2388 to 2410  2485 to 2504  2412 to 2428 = 0.2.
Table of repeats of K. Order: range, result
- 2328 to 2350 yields 35.24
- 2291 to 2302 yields 38.61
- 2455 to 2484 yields 41.86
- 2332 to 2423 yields 38.84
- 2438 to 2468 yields 39.17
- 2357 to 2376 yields 32.7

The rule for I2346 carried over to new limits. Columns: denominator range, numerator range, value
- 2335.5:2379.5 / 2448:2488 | 1.18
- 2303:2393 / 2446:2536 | 1.20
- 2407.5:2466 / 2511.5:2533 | 1.35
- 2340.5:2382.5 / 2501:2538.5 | 1.39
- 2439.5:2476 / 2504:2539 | 1.25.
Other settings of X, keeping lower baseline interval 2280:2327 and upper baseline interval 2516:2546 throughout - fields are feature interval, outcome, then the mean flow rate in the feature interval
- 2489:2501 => 2.3 kPa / 36.5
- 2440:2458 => 3.4 kPa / 35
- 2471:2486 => 1.7 kPa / 39.2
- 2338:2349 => 1.9 kPa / 31.4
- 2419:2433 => 2.2 kPa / 35.3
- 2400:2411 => 1.6 kPa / 34.9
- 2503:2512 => 1.3 kPa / 39.4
